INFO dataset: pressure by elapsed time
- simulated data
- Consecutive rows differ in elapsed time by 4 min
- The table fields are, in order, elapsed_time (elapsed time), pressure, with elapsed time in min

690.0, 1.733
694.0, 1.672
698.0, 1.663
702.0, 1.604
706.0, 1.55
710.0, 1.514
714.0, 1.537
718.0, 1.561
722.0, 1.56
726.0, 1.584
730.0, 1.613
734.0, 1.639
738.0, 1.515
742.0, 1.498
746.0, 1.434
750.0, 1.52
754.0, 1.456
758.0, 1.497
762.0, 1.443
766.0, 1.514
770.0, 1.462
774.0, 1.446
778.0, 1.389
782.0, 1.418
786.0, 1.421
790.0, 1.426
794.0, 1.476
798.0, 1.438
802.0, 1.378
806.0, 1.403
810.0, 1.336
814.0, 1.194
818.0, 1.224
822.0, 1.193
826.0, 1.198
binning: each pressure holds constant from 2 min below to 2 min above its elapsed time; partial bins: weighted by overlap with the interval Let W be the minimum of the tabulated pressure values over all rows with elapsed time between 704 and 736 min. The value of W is 1.514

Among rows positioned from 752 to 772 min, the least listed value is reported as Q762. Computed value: 1.443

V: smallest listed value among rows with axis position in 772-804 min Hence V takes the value 1.378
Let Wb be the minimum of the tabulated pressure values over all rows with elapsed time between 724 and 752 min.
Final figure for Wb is 1.434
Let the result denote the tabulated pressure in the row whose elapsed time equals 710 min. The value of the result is 1.514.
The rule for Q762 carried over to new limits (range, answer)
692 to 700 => 1.663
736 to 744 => 1.498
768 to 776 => 1.446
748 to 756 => 1.456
